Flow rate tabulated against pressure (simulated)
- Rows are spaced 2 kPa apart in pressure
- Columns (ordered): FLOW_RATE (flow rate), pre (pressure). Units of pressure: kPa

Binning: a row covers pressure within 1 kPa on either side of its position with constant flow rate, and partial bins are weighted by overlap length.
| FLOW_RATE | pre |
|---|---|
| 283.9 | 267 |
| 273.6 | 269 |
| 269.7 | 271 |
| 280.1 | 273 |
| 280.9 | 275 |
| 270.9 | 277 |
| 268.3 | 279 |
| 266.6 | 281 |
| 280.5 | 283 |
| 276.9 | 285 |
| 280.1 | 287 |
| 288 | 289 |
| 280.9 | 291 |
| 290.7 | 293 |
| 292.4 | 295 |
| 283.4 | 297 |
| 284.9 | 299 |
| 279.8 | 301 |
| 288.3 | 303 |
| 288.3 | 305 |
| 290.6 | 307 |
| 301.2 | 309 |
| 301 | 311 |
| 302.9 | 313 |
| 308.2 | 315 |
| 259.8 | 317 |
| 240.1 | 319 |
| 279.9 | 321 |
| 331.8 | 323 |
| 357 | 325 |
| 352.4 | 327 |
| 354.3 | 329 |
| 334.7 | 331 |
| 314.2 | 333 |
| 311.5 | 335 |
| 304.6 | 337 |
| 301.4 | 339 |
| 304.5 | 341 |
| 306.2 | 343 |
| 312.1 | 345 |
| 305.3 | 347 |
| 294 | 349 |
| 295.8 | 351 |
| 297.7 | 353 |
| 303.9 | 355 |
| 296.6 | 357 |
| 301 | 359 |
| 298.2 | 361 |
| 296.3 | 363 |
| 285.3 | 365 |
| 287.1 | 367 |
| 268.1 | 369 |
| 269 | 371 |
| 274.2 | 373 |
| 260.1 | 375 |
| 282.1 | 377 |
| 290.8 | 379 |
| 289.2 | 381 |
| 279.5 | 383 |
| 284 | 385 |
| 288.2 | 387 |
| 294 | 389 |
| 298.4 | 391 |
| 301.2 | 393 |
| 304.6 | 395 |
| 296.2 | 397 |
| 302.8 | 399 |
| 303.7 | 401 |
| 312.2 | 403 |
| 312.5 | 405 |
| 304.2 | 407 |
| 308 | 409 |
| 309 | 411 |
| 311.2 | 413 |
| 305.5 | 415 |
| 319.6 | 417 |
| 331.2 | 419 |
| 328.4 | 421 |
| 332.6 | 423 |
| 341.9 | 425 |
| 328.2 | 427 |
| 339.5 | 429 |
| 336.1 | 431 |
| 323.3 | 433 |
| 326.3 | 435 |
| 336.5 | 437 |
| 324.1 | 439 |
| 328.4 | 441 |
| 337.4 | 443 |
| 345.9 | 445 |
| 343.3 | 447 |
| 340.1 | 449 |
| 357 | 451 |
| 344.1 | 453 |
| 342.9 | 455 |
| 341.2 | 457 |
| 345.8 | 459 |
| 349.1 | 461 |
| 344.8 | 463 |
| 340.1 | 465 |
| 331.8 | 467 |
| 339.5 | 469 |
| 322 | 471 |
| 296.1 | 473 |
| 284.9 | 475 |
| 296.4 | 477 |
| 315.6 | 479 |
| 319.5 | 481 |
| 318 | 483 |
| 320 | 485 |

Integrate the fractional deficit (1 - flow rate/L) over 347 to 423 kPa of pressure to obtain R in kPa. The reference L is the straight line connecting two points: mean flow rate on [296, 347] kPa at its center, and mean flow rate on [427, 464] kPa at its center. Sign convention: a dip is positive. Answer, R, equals 5.8 kPa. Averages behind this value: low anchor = 304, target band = 297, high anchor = 339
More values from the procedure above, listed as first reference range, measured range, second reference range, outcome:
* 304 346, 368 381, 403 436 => 1.65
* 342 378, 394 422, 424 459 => 0.68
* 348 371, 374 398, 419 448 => 1.41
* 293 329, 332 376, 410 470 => 2.13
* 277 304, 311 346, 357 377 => -3.48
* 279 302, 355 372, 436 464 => 1.11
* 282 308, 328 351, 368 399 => -2.16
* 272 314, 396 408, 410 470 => 0.60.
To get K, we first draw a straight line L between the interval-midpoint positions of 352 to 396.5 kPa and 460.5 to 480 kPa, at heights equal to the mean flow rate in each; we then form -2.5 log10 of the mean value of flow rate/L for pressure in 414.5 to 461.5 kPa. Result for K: -0.08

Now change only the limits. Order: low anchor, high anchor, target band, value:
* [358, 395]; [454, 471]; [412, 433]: -0.04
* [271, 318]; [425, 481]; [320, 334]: -0.13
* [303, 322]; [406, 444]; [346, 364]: 0.01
